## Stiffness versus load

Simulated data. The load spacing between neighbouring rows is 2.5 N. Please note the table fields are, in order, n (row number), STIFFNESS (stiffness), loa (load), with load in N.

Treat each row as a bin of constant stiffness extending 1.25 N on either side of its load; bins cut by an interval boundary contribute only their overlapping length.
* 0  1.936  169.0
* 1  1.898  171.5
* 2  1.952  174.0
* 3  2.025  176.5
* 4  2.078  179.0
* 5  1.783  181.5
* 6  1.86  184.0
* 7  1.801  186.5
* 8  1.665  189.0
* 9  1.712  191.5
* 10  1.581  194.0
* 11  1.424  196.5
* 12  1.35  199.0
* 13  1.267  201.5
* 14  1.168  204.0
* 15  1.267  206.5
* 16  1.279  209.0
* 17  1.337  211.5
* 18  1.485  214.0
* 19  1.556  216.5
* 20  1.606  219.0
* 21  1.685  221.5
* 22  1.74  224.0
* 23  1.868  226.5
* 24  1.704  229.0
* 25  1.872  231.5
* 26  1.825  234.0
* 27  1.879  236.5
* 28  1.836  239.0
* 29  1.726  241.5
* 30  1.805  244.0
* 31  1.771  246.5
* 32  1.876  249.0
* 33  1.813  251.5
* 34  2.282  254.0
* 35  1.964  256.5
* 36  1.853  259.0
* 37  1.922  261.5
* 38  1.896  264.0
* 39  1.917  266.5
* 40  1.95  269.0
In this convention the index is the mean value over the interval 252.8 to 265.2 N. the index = 1.98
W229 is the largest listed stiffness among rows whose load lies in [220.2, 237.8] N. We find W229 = 1.879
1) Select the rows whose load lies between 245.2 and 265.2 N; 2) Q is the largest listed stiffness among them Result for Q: 2.282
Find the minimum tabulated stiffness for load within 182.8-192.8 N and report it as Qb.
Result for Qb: 1.665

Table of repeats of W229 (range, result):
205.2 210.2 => 1.279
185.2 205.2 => 1.801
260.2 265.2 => 1.922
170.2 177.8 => 2.025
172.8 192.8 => 2.078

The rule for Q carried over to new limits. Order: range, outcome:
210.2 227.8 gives 1.868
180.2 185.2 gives 1.86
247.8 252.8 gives 1.876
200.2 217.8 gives 1.556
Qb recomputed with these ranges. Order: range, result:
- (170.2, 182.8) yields 1.783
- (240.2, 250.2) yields 1.726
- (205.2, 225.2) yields 1.267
